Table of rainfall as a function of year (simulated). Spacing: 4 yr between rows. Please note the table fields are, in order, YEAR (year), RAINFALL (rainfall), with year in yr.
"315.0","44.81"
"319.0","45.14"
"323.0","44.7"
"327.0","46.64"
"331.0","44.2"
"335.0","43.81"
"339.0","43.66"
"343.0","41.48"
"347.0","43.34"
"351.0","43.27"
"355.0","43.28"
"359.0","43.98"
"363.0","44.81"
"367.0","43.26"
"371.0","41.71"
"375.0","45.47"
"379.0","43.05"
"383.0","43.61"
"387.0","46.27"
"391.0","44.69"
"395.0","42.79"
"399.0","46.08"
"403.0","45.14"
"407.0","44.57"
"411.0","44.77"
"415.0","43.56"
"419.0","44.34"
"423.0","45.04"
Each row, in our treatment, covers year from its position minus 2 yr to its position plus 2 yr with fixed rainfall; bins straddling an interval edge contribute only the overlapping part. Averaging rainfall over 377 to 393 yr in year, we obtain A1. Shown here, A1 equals 44.4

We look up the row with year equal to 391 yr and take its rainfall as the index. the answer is 44.69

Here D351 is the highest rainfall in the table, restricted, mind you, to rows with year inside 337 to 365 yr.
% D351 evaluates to 44.81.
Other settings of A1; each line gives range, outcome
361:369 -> 44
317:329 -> 45.5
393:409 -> 44.6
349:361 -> 43.5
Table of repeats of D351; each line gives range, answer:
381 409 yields 46.27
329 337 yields 44.2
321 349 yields 46.64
